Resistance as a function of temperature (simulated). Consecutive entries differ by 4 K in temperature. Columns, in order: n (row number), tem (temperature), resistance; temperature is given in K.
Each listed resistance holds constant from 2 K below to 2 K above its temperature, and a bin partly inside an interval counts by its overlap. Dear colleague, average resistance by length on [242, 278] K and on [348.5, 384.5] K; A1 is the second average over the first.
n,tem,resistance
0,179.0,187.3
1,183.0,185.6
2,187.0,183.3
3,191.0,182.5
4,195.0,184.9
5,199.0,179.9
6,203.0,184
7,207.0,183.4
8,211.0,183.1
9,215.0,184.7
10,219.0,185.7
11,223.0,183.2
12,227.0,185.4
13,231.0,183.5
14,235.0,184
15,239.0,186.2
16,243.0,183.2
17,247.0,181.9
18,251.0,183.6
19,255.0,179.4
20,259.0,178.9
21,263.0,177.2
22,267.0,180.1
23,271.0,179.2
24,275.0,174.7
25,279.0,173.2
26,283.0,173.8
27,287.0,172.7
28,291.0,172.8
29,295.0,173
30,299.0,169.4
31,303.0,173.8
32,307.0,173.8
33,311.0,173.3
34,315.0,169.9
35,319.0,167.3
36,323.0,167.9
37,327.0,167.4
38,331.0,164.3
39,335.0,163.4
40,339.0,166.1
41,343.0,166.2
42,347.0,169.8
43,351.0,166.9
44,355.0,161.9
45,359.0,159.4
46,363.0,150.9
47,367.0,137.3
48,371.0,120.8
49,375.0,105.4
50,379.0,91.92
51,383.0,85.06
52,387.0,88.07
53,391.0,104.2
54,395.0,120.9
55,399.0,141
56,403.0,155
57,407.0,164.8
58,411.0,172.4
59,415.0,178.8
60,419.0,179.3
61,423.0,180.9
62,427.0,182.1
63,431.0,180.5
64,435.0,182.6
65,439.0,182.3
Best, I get 0.74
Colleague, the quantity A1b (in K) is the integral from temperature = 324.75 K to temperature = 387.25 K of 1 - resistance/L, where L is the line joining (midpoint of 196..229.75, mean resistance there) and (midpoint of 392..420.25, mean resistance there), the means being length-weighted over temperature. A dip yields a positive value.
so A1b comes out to 7.9 K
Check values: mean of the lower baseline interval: 184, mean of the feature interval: 143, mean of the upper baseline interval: 156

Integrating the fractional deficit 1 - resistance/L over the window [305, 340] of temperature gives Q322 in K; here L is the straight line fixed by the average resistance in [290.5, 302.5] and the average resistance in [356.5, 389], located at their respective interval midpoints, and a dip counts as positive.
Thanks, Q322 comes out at -3.41 K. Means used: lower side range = 172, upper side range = 118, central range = 168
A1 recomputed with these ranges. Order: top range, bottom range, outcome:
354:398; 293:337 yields 0.71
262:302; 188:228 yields 0.95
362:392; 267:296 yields 0.63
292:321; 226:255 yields 0.93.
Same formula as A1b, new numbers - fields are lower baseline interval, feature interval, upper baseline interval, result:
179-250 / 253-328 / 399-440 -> 2.7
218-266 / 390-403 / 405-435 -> 3.6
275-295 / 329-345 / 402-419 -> 0.6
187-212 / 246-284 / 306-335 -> -0.7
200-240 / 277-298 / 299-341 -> 0.1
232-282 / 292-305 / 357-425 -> -0.4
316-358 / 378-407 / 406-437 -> 9.6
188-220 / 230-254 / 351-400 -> -1.9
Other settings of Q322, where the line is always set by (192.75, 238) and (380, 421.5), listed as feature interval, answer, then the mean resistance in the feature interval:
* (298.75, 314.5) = -1.10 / 173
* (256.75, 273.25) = -0.69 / 179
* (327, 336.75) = -0.58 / 165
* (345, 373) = -0.69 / 152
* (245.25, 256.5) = -0.42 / 182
